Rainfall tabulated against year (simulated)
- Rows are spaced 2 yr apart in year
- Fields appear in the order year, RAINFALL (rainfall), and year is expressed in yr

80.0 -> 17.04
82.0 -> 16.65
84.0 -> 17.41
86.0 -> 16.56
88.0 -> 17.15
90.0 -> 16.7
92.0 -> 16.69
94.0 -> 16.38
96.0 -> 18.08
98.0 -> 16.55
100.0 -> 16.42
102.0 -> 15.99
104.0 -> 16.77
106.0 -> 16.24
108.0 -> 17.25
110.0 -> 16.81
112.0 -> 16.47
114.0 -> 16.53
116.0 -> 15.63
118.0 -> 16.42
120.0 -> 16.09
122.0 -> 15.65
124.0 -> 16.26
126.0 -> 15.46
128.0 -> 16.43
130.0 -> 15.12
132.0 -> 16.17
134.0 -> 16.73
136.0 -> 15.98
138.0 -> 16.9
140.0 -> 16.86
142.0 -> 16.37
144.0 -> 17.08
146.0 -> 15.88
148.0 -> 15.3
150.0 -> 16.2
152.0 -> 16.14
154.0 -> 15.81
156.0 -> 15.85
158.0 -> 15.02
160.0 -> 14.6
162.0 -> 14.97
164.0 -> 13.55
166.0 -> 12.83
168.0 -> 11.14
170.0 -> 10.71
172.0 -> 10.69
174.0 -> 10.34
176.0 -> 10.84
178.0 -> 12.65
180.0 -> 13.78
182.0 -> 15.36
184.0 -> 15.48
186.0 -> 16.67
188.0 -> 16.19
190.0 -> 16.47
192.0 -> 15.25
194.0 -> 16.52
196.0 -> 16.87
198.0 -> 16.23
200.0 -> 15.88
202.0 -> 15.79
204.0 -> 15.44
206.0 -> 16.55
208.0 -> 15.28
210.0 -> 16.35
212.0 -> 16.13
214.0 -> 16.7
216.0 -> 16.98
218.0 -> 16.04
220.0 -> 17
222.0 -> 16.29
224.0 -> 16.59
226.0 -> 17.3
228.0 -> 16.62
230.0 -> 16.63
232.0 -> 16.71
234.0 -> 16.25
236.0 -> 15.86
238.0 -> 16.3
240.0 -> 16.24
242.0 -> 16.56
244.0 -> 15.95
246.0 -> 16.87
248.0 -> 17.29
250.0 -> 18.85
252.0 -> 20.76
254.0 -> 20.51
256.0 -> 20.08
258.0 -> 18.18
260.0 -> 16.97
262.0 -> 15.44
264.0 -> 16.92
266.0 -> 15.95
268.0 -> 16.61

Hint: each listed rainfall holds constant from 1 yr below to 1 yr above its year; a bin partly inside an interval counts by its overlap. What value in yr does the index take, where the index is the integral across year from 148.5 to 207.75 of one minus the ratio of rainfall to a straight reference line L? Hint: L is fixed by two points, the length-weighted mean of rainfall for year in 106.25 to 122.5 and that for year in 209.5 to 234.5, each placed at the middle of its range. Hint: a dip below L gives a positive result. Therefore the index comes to 6.7 yr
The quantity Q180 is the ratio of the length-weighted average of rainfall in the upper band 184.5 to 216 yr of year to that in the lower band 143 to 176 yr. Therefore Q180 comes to 1.2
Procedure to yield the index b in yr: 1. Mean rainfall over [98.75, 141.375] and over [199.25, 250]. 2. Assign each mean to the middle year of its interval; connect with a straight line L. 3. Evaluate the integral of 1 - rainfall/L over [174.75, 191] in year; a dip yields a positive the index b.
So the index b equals 1.8 yr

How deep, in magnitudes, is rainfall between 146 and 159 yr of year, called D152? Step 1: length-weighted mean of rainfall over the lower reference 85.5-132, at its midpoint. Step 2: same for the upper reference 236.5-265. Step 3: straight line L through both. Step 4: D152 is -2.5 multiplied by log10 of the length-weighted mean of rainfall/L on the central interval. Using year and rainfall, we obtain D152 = 0.07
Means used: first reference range 16.4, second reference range 17.6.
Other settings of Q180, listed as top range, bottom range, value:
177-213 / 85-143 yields 0.96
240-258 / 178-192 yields 1.18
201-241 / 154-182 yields 1.25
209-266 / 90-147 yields 1.04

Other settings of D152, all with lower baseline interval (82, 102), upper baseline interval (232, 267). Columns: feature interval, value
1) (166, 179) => 0.459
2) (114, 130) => 0.063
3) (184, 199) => 0.058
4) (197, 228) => 0.058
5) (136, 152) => 0.043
